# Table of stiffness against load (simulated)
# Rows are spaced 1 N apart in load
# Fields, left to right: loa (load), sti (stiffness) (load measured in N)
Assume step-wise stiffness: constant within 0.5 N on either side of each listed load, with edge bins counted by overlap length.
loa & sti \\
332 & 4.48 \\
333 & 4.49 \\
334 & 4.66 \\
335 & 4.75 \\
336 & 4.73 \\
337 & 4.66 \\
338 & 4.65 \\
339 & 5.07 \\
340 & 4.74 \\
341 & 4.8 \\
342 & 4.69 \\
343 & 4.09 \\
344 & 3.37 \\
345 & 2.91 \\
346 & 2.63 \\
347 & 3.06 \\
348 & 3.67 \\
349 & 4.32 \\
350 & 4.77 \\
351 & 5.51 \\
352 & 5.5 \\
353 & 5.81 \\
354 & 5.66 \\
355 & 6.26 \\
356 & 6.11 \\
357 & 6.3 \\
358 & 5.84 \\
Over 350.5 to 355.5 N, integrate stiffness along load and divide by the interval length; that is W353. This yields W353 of 5.75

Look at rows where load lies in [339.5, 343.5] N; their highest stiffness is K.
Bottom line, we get 4.8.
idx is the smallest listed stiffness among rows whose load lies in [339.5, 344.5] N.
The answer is 3.37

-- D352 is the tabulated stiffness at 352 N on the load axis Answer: 5.5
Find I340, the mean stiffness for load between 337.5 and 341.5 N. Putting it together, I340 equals 4.81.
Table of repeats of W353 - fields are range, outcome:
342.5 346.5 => 3.25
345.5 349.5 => 3.42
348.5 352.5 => 5.03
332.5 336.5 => 4.66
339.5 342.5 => 4.74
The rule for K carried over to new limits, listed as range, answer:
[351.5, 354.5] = 5.81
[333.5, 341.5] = 5.07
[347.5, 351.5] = 5.51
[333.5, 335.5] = 4.75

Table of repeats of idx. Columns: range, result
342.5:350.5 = 2.63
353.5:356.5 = 5.66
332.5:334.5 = 4.49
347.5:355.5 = 3.67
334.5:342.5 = 4.65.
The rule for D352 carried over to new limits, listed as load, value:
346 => 2.63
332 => 4.48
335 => 4.75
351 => 5.51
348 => 3.67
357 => 6.3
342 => 4.69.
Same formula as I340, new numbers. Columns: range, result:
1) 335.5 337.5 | 4.7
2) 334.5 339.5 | 4.77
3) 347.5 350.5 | 4.25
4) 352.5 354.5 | 5.73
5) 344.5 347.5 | 2.87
